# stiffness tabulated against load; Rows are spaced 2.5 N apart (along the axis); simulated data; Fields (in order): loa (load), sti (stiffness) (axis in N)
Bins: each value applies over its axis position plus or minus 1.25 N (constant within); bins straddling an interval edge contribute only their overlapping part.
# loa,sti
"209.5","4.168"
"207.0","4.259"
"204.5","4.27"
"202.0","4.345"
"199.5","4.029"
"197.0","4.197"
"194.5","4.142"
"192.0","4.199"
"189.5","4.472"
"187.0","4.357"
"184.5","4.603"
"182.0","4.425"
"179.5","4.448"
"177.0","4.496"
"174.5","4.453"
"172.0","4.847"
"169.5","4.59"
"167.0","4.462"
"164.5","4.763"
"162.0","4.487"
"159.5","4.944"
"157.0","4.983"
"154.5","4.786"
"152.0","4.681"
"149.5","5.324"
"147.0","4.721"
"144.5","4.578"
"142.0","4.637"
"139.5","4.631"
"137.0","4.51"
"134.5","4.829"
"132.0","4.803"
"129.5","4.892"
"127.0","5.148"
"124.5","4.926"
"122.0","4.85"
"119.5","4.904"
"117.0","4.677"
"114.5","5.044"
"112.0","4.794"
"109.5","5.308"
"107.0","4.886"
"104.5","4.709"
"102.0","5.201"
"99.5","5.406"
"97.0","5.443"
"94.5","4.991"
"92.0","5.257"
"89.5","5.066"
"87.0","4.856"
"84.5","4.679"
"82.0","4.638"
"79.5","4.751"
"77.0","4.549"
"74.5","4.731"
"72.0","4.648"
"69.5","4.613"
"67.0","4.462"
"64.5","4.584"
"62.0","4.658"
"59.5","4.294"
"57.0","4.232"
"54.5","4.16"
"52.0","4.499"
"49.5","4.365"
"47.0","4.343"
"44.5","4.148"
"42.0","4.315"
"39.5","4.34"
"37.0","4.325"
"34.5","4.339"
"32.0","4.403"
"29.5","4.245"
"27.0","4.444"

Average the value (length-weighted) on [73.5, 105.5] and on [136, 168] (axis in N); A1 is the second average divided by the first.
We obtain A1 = 1.0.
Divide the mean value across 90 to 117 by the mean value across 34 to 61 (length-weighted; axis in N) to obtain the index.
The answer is 1.18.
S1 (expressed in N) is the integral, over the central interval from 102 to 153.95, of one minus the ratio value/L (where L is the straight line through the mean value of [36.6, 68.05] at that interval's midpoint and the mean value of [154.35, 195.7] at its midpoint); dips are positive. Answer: -4.3 N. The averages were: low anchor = 4.36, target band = 4.85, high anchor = 4.55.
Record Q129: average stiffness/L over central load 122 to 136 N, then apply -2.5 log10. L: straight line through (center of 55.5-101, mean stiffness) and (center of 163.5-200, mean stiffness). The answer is -0.07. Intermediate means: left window 4.77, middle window 4.91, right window 4.44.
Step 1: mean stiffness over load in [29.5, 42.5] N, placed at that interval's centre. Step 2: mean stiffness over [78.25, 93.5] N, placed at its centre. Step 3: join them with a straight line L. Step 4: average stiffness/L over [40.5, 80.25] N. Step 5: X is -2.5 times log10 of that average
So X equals 0.04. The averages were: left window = 4.34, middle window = 4.46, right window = 4.88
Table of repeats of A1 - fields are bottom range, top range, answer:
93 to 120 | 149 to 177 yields 0.94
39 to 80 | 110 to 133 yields 1.10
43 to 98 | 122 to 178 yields 1.03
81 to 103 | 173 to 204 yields 0.86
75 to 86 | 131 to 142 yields 1.00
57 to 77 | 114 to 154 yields 1.06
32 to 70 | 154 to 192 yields 1.05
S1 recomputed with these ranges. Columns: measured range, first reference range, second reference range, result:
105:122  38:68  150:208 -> -1.88 N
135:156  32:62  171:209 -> -1.88 N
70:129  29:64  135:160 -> -4.64 N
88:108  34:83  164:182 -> -2.81 N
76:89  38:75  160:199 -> -0.85 N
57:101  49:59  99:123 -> -1.78 N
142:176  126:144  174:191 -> -0.90 N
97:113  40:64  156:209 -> -2.54 N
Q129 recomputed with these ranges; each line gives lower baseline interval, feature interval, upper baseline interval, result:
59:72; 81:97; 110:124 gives -0.06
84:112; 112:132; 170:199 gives 0.00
